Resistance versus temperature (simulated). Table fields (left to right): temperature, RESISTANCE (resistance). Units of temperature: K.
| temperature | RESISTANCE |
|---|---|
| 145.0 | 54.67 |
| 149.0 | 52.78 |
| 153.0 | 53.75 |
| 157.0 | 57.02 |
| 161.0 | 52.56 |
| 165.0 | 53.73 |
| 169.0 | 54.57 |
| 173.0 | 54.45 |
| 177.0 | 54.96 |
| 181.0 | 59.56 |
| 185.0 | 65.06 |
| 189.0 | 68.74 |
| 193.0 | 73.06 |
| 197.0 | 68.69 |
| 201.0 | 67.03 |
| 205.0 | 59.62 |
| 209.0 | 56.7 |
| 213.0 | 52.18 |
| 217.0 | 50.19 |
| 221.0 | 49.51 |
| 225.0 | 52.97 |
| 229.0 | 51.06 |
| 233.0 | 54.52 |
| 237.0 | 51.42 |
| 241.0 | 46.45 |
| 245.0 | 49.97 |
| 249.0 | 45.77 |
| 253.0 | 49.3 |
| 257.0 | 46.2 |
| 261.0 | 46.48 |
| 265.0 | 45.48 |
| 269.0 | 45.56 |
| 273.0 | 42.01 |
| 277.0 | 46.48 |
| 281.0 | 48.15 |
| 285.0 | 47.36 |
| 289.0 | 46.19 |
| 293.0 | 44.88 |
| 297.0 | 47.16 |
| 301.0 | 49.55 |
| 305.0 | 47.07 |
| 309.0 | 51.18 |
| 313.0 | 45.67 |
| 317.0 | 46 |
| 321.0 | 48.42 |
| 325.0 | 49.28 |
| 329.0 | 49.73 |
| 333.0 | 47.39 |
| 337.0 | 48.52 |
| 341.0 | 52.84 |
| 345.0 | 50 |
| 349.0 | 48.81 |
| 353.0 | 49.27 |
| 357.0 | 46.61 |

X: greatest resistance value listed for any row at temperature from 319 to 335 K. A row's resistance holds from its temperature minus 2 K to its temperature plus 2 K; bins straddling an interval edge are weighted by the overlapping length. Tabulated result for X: 49.73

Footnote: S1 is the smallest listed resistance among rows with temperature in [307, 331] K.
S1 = 45.67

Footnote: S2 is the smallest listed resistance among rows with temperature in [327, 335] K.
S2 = 47.39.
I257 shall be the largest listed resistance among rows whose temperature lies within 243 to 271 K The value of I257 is 49.97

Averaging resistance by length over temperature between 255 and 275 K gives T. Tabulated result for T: 45.1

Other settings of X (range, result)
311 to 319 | 46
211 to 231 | 52.97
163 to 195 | 73.06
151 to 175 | 57.02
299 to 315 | 51.18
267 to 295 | 48.15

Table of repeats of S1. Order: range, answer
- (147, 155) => 52.78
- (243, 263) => 45.77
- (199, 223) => 49.51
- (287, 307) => 44.88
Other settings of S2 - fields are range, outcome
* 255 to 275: 42.01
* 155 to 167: 52.56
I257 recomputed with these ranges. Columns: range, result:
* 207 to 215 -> 56.7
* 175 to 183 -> 59.56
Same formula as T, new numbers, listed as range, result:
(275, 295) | 46.6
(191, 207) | 67.1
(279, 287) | 47.8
